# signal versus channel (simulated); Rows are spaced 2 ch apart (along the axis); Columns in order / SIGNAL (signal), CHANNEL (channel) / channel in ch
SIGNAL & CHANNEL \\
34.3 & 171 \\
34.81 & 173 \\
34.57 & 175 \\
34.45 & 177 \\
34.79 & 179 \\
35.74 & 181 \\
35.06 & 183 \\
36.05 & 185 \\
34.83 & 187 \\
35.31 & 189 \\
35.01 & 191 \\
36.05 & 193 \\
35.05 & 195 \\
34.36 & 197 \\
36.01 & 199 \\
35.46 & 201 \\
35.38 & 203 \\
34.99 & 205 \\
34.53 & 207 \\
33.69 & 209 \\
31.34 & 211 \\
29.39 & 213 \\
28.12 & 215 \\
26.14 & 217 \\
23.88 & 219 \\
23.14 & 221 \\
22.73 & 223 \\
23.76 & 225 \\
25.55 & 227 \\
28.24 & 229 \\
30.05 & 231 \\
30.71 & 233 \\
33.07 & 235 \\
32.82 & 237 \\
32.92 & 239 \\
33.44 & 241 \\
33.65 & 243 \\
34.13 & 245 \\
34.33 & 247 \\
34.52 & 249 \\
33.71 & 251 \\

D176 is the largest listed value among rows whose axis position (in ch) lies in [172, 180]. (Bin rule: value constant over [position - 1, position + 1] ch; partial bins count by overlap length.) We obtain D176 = 34.81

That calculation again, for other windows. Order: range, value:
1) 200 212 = 35.46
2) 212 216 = 29.39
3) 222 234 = 30.71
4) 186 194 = 36.05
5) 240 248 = 34.33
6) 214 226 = 28.12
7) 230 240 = 33.07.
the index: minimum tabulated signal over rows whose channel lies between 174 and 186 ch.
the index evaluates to 34.45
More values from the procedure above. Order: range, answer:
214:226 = 22.73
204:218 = 26.14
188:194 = 35.01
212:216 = 28.12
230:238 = 30.05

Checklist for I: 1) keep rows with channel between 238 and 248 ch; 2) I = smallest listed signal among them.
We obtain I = 32.92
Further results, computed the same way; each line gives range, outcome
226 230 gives 25.55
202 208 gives 34.53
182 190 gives 34.83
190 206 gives 34.36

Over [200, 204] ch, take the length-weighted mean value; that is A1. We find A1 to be 35.4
